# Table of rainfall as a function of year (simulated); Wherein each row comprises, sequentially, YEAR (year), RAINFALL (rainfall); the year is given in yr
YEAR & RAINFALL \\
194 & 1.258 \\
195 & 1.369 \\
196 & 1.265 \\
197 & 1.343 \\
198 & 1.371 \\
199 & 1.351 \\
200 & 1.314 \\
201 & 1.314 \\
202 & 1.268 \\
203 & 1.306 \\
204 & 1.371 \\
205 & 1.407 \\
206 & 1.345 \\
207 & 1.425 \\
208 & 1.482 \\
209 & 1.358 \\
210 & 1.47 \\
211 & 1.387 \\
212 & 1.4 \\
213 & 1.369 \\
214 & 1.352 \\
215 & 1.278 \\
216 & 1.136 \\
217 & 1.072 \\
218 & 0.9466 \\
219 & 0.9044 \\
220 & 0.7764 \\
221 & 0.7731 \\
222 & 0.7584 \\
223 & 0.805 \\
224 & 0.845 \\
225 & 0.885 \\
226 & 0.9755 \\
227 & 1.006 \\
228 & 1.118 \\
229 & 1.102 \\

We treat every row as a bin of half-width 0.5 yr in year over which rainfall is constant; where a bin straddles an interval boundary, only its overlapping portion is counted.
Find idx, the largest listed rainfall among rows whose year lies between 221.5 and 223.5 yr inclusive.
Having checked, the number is 0.805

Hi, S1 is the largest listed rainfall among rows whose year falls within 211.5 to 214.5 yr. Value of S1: 1.4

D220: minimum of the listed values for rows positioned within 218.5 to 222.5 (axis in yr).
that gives 0.7584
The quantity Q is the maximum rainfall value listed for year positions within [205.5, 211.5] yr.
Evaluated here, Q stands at 1.482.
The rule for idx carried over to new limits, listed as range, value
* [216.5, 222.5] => 1.072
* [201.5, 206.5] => 1.407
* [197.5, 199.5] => 1.371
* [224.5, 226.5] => 0.9755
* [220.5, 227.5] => 1.006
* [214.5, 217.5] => 1.278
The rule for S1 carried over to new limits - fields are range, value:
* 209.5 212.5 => 1.47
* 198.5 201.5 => 1.351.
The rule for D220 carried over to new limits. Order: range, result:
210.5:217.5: 1.072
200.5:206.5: 1.268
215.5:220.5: 0.7764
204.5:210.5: 1.345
